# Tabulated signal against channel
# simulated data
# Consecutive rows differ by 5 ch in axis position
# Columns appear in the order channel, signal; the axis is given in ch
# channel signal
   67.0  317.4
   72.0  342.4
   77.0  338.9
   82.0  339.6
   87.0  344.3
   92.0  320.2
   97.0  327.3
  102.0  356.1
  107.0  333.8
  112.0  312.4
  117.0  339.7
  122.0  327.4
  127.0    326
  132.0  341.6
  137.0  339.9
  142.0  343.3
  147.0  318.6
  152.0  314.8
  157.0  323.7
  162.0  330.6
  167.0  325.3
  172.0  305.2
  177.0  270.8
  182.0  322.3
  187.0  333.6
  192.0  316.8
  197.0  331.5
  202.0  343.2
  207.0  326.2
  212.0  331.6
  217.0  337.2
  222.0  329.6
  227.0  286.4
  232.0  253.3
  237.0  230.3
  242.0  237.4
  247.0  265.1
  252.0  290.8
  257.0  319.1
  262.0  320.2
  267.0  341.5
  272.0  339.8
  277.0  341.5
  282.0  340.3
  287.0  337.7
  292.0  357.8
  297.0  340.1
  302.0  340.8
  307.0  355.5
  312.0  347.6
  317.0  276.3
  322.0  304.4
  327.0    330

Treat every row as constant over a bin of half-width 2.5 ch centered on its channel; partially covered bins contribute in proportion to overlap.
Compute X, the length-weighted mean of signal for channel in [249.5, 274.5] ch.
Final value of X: 322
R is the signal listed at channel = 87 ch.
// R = 344.3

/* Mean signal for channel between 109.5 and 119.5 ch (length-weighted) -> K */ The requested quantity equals 326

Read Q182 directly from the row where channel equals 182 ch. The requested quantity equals 322.3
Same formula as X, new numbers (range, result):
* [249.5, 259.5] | 305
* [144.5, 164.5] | 322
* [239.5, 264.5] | 287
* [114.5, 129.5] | 331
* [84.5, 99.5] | 331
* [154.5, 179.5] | 311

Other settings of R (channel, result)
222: 329.6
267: 341.5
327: 330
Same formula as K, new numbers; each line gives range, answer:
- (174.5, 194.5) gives 311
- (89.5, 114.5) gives 330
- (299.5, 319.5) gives 330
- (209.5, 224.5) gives 333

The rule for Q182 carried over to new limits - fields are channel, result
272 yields 339.8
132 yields 341.6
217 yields 337.2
